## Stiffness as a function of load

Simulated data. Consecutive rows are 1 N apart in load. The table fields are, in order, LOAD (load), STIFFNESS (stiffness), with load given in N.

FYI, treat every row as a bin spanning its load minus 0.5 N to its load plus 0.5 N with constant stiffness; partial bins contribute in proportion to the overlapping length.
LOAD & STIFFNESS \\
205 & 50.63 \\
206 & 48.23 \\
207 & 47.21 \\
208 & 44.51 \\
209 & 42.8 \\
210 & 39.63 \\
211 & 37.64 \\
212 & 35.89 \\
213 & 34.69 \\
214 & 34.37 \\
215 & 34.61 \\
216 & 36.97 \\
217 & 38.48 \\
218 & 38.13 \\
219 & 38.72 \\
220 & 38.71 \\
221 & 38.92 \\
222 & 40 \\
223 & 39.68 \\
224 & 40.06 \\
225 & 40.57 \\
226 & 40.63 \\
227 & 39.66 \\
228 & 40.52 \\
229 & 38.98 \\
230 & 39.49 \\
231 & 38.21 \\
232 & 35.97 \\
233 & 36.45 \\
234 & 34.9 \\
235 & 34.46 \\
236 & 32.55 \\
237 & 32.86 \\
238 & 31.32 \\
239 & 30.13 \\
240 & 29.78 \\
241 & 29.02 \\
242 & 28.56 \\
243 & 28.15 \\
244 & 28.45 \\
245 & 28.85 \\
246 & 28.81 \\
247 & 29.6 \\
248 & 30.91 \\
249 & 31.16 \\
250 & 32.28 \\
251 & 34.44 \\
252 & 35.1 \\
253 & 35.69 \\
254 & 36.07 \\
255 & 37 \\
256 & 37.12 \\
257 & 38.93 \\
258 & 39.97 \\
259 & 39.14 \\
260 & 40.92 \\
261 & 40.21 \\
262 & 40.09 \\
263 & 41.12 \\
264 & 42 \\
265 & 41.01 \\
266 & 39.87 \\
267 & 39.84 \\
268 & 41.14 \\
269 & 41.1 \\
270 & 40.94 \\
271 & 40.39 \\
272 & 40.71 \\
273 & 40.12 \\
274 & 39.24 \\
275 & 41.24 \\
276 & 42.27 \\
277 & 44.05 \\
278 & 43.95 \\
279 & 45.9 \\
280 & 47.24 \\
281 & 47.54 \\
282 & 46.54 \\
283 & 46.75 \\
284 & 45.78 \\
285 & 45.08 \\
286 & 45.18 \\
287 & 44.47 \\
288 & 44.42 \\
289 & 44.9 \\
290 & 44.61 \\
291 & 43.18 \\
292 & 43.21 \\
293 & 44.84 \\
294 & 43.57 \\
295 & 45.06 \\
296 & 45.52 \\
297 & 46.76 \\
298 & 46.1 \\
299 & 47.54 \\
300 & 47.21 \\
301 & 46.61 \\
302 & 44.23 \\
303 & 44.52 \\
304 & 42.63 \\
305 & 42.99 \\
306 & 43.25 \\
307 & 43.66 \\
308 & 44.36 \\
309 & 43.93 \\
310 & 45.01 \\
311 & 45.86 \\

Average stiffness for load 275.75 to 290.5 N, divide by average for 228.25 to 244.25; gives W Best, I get 1.4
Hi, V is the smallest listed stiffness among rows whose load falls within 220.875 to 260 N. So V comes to 28.15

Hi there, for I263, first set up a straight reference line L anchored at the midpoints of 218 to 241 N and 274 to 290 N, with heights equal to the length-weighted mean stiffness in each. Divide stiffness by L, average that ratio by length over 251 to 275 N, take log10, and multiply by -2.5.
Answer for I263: 0.068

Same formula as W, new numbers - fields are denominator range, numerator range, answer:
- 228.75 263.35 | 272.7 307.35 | 1.30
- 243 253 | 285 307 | 1.44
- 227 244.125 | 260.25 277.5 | 1.21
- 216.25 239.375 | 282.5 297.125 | 1.20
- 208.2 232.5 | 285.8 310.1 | 1.16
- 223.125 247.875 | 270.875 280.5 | 1.25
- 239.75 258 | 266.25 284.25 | 1.32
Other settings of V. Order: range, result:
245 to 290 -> 28.81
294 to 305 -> 42.63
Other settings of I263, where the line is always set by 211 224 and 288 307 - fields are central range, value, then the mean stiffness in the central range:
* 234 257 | 0.240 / 32.1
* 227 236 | 0.045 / 37.2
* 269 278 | 0.035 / 41.3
